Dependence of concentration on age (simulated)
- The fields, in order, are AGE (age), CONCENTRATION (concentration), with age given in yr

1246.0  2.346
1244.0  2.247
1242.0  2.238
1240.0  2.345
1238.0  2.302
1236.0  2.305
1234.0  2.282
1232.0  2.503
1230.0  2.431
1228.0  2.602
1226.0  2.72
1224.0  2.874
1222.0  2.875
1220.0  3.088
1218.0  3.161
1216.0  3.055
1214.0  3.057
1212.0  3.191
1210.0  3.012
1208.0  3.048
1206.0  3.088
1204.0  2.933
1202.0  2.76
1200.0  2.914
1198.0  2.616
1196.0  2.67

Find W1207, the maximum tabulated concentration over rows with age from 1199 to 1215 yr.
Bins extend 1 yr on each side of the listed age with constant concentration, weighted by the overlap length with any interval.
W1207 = 3.191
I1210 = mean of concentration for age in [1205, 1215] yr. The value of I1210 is 3.08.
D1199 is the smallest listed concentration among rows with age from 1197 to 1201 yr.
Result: 2.616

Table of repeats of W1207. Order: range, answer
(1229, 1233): 2.503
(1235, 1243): 2.345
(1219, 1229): 3.088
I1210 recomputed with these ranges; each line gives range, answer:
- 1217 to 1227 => 2.94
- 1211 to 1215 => 3.12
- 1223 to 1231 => 2.66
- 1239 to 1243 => 2.29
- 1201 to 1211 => 2.97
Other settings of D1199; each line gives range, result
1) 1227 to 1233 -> 2.431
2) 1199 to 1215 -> 2.76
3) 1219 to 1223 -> 2.875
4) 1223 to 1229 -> 2.602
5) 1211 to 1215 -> 3.057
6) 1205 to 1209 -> 3.048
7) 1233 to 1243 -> 2.238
